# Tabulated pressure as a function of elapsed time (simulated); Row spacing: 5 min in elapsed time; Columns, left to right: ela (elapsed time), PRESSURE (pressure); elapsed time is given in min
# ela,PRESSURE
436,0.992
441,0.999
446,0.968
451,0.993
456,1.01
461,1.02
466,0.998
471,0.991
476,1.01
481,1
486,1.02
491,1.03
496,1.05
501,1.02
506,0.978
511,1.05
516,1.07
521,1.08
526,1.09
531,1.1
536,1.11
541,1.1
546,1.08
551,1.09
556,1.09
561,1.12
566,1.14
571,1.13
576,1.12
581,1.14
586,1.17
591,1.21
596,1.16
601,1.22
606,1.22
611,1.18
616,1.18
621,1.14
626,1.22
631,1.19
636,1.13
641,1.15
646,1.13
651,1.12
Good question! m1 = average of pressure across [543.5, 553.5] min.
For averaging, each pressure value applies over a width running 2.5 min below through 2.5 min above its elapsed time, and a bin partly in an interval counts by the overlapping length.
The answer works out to 1.09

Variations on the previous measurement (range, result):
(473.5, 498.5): 1.02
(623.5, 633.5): 1.2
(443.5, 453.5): 0.98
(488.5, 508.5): 1.02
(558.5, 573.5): 1.13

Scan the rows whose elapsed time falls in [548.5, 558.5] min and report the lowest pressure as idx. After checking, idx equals 1.09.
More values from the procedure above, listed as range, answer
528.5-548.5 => 1.08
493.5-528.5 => 0.978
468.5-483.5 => 0.991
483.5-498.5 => 1.02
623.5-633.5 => 1.19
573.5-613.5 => 1.12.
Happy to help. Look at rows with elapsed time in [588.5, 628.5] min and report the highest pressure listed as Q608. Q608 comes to 1.22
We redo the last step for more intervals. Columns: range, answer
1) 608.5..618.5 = 1.18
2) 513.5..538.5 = 1.11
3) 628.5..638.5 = 1.19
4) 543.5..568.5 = 1.14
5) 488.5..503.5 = 1.05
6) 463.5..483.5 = 1.01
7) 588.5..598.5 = 1.21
